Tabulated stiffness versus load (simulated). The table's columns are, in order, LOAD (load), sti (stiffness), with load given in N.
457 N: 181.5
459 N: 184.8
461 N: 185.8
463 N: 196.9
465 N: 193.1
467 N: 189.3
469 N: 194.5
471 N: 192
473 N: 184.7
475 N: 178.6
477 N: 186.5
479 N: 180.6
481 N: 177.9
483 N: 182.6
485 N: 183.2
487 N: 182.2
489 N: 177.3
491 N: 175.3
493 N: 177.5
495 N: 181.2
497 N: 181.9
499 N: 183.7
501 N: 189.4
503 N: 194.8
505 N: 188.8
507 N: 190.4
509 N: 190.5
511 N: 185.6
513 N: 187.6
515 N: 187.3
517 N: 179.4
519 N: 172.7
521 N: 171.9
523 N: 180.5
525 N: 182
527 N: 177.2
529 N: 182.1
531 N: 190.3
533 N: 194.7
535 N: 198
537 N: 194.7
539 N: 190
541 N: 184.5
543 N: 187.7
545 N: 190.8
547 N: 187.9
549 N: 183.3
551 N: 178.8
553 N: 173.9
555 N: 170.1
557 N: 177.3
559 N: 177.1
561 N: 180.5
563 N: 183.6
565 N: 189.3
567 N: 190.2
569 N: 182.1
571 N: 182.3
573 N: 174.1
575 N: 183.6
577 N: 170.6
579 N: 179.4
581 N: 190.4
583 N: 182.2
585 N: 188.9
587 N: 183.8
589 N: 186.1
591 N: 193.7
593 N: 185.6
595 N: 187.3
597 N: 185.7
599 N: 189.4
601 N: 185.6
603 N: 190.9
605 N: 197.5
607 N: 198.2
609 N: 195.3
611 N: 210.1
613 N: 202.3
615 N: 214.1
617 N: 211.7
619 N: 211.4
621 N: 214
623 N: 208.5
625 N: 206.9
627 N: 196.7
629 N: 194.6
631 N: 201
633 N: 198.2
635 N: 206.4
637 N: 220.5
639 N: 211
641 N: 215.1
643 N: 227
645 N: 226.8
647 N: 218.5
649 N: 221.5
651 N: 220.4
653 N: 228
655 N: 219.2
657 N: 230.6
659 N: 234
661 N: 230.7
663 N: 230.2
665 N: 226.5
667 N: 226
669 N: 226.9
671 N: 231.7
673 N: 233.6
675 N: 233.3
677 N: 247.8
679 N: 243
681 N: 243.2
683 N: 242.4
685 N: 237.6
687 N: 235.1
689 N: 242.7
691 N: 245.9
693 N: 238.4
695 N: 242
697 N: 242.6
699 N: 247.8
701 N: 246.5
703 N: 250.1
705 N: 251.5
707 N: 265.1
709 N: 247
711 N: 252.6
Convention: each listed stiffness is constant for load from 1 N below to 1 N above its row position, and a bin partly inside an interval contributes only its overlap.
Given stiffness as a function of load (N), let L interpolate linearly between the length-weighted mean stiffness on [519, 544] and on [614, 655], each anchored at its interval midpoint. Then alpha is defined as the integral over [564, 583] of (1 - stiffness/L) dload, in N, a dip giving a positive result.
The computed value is 1.4 N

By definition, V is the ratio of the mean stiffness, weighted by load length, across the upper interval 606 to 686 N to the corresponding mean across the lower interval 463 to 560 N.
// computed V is 1.2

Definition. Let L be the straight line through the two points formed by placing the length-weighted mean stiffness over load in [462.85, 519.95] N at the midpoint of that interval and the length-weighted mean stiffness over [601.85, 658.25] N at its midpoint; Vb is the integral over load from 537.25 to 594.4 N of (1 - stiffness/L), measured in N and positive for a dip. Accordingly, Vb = 4.4 N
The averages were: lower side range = 185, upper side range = 211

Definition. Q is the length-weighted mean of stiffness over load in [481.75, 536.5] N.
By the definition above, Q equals 184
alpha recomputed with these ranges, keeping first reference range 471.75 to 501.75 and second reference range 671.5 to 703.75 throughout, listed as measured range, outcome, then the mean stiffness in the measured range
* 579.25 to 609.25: 3.48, 189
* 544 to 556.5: 1.24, 181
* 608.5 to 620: 0.62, 208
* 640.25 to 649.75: 0.29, 222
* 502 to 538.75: 1.05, 186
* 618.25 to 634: 1.37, 204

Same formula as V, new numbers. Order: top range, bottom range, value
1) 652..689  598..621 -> 1.16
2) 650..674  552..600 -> 1.25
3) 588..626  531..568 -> 1.07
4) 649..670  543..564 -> 1.26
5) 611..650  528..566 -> 1.14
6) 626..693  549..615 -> 1.21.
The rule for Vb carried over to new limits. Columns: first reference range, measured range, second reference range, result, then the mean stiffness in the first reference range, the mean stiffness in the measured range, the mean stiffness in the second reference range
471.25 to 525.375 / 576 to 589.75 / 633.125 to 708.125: 1.63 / 183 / 183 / 233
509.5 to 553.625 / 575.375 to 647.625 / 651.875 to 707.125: 4.82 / 185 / 199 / 238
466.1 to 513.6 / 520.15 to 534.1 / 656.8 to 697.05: 0.87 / 185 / 183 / 236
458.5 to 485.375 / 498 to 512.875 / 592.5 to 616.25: -0.01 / 187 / 189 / 196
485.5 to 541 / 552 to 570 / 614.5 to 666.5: 1.48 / 185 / 180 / 216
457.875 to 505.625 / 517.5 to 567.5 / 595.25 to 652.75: 2.76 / 185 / 183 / 206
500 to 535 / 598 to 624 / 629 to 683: 1.21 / 185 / 202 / 225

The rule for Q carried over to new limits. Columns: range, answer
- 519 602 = 184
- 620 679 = 221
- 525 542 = 189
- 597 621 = 201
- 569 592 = 183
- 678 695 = 241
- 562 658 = 200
